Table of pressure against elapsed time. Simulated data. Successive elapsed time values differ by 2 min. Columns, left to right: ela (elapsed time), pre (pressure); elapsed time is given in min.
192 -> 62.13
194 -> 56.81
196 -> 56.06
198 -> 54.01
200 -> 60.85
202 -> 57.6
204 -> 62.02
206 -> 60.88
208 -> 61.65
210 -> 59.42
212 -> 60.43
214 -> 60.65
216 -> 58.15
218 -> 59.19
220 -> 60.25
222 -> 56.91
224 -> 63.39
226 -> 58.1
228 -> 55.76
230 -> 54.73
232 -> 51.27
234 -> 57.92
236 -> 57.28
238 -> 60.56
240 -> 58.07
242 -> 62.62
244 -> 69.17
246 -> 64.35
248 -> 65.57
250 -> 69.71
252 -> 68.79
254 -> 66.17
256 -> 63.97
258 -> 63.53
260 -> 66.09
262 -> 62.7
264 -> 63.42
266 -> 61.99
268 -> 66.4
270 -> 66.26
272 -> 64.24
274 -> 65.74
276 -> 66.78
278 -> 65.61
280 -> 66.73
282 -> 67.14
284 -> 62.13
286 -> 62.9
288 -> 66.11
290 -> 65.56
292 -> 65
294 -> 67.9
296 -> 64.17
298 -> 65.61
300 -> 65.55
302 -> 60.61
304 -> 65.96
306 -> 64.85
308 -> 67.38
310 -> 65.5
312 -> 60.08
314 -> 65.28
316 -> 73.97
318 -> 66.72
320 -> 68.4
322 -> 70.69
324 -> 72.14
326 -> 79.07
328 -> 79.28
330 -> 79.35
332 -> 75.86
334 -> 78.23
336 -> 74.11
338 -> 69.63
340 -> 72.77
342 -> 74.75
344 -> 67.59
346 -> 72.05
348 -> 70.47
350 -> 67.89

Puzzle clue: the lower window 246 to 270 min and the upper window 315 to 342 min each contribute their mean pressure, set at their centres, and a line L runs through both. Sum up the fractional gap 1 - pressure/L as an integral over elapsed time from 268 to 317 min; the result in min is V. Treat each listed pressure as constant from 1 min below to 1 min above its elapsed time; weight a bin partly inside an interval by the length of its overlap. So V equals 2.8 min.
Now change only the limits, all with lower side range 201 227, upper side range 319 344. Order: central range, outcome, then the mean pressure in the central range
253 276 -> 0.5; 64.7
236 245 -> 0.2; 62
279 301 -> 1.2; 65.3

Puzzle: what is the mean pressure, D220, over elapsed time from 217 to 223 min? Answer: 58.8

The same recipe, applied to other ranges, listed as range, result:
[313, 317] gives 69.6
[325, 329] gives 79.2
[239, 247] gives 63.6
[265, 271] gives 64.9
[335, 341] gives 72.2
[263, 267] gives 62.7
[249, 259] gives 66.4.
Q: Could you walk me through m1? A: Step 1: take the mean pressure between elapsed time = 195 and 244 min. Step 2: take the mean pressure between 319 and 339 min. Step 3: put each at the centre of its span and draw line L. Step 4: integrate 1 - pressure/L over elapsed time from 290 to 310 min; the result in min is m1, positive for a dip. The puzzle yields 1.5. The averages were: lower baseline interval 58.9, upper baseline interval 74.7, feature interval 65.3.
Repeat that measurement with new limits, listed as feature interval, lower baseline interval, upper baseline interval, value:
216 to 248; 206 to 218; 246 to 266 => 1.5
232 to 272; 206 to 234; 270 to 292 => -1.0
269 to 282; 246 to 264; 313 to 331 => 0.3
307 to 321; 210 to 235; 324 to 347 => 0.9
